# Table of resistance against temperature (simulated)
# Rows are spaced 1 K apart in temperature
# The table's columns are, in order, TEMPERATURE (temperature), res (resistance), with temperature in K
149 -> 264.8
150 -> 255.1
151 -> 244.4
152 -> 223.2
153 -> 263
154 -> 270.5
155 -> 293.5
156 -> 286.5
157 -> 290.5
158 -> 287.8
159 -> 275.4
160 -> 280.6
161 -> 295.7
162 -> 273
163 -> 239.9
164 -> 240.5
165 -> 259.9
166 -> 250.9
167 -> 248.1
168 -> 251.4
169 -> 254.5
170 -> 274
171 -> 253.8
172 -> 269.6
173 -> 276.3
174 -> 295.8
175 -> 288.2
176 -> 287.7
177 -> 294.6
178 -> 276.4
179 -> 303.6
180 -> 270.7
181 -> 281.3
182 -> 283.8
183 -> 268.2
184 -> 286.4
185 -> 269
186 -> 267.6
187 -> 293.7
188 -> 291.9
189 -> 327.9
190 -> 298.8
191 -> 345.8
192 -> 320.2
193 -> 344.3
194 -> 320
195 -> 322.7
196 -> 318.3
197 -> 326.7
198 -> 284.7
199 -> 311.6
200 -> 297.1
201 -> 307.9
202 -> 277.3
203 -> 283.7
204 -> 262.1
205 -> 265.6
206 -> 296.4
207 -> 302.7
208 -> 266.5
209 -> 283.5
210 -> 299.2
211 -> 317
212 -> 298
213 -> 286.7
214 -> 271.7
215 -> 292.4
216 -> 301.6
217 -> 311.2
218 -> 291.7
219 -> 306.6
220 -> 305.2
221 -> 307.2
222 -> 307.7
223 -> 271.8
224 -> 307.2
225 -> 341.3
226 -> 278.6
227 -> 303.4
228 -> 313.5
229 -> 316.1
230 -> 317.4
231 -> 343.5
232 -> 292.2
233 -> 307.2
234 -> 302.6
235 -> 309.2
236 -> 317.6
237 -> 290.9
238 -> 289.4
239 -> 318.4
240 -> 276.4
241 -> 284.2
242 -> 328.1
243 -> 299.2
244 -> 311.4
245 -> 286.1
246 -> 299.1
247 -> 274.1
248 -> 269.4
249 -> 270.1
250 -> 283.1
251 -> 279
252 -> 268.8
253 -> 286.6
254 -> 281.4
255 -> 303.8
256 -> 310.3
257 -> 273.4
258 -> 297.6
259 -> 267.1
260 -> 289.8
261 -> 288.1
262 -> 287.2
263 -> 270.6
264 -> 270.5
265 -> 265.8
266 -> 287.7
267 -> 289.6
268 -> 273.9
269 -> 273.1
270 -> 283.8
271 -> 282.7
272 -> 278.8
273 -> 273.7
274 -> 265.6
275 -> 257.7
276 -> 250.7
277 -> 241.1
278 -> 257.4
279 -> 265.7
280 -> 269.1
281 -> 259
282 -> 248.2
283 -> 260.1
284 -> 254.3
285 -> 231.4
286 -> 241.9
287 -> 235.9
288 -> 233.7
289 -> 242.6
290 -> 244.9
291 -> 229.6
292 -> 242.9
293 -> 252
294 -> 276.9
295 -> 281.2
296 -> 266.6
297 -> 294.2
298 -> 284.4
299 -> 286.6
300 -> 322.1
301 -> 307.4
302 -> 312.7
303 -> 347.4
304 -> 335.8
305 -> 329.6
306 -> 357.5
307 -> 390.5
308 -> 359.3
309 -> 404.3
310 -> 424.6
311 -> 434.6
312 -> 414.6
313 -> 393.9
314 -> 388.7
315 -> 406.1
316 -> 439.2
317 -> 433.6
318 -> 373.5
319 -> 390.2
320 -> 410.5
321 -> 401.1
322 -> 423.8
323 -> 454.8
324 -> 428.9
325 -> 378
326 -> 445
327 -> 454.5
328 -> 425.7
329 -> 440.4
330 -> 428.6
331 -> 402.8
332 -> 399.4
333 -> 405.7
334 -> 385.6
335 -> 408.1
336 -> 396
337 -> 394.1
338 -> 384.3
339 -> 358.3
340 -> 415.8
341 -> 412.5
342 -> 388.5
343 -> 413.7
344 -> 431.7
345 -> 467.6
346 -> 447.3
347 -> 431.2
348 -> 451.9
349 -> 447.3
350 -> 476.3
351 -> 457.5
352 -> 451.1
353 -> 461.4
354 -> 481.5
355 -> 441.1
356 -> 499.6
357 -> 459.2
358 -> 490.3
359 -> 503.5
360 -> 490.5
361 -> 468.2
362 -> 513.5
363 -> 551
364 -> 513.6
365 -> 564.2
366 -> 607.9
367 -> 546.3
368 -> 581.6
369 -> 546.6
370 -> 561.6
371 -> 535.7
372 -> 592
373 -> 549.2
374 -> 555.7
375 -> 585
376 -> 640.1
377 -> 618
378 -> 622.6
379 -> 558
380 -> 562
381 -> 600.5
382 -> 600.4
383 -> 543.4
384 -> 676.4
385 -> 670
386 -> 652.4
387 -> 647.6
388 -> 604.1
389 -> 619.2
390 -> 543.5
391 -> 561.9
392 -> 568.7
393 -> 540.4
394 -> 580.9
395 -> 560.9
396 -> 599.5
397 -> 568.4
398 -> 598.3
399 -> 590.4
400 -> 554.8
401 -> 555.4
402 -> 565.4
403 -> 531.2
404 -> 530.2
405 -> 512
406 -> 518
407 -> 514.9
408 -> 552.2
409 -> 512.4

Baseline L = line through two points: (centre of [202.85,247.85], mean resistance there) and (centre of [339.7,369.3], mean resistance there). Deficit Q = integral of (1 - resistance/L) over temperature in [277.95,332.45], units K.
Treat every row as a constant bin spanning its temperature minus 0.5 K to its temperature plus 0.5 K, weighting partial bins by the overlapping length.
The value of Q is 9.7 K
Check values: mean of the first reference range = 298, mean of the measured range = 341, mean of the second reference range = 480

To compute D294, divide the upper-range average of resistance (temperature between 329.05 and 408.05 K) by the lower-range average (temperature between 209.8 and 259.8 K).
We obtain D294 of 1.74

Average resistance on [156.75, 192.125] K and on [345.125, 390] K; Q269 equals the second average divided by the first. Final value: 1.9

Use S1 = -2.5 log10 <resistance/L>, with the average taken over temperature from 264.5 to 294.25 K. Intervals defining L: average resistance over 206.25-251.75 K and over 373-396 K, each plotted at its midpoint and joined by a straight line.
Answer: 0.45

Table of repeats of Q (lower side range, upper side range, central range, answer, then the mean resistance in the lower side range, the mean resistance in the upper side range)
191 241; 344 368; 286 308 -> 6.49 K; 302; 489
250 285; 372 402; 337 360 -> 2.10 K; 273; 590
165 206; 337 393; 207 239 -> 3.37 K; 289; 523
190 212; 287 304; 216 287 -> 0.83 K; 302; 277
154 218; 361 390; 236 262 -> 6.46 K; 287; 584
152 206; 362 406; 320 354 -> 5.73 K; 285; 577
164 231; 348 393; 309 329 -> 2.35 K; 293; 549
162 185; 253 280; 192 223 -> -2.95 K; 271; 276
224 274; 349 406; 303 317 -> 0.87 K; 292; 553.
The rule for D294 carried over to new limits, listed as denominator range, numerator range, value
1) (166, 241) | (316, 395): 1.68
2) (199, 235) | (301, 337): 1.34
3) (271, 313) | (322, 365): 1.51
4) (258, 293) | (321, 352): 1.61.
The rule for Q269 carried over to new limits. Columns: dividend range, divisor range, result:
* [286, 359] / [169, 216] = 1.31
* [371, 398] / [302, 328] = 1.48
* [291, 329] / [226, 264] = 1.24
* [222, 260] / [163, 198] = 1.04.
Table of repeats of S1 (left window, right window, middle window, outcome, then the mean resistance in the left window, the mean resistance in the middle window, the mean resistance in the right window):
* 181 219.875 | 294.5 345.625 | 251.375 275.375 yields 0.22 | 297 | 280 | 387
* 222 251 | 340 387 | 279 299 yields 0.46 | 300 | 256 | 524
